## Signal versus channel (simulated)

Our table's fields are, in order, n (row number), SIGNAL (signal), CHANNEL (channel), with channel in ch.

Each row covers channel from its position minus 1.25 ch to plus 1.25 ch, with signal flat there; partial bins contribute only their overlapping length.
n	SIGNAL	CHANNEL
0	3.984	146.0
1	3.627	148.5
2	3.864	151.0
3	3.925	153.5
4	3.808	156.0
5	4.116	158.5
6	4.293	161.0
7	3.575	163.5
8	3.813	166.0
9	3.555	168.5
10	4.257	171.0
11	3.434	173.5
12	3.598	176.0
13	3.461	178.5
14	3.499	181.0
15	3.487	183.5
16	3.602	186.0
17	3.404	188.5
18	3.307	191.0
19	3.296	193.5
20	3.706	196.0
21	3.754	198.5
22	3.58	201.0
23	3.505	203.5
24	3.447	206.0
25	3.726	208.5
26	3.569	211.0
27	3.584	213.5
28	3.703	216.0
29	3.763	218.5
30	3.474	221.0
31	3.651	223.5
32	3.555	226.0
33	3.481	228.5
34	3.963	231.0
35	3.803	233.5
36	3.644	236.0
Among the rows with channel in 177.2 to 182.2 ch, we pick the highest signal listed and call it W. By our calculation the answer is 3.499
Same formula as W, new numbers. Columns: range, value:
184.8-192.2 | 3.602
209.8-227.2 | 3.763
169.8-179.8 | 4.257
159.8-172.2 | 4.293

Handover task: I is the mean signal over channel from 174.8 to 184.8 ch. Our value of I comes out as 3.51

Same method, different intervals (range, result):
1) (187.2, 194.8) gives 3.34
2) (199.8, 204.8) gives 3.54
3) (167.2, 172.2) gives 3.9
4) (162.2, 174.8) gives 3.73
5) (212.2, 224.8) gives 3.63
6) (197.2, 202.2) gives 3.67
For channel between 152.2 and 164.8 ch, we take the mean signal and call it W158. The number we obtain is 3.94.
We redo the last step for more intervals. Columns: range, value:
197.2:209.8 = 3.6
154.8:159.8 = 3.97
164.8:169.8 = 3.69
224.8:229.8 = 3.52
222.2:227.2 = 3.6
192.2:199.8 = 3.58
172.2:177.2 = 3.52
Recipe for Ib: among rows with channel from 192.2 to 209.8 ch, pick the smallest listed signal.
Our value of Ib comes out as 3.296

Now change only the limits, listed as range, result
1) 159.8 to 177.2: 3.434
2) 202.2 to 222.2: 3.447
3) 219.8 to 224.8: 3.474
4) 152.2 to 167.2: 3.575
